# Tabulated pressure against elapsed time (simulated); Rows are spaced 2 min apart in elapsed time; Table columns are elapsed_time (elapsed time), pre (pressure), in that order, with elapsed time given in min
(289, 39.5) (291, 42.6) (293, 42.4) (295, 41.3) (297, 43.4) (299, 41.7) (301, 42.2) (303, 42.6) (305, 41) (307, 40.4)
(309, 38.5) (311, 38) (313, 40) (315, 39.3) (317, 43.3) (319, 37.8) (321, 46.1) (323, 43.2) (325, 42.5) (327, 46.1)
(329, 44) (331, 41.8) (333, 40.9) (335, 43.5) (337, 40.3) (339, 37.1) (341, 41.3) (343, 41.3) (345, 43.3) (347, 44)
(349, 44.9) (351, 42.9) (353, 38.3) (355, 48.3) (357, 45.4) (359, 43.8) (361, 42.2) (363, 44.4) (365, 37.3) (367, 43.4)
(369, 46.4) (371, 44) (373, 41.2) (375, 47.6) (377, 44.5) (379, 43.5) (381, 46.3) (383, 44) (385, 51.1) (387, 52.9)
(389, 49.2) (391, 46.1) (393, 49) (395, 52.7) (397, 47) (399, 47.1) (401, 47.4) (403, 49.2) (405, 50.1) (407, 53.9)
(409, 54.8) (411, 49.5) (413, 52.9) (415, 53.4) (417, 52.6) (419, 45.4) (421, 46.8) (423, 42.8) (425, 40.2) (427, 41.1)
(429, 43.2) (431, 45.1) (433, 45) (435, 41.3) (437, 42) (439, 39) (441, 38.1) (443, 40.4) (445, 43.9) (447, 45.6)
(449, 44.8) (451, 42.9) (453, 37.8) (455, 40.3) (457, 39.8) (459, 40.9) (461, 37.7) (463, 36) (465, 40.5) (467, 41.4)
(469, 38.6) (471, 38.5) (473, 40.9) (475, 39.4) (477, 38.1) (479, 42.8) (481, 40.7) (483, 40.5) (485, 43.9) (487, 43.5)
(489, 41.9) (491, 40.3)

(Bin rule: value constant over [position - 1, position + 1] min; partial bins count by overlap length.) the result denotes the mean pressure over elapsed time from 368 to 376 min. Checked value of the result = 44.8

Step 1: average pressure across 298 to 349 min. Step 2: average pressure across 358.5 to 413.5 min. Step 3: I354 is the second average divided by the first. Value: 1.13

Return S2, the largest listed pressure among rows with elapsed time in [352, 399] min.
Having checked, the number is 52.9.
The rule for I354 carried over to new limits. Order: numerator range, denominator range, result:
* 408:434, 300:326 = 1.15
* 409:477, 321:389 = 0.98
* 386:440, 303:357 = 1.13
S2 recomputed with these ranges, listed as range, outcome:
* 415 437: 53.4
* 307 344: 46.1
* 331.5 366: 48.3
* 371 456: 54.8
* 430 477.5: 45.6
